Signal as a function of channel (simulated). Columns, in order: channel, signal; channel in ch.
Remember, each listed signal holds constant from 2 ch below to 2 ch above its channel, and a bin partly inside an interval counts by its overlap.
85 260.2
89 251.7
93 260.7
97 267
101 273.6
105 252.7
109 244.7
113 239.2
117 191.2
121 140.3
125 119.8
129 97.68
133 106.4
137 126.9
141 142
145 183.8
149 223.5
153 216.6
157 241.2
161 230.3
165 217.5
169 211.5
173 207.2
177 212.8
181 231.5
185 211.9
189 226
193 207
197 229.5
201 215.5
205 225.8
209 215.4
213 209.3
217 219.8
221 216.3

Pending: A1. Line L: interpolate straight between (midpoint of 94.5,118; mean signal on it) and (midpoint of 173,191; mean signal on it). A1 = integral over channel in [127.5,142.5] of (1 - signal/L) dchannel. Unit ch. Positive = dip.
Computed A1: 7.50 ch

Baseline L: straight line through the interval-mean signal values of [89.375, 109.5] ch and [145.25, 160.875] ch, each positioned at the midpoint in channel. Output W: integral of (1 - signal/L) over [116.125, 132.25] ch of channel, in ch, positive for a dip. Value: 7.4 ch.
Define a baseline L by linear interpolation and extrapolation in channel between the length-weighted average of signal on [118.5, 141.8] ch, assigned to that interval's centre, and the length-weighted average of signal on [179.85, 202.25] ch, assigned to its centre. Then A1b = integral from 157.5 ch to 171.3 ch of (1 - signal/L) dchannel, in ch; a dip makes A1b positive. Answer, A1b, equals -3.5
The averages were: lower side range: 123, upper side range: 220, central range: 222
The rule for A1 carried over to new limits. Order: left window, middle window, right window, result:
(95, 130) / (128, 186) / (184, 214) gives 5.6 ch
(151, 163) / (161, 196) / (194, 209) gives 1.3 ch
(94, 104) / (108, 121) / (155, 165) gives 2.4 ch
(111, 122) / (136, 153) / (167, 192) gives 2.3 ch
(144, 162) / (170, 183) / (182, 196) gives 0.1 ch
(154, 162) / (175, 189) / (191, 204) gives 0.3 ch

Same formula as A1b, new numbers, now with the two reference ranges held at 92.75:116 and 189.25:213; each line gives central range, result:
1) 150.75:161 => 0.2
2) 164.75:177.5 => 1.0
